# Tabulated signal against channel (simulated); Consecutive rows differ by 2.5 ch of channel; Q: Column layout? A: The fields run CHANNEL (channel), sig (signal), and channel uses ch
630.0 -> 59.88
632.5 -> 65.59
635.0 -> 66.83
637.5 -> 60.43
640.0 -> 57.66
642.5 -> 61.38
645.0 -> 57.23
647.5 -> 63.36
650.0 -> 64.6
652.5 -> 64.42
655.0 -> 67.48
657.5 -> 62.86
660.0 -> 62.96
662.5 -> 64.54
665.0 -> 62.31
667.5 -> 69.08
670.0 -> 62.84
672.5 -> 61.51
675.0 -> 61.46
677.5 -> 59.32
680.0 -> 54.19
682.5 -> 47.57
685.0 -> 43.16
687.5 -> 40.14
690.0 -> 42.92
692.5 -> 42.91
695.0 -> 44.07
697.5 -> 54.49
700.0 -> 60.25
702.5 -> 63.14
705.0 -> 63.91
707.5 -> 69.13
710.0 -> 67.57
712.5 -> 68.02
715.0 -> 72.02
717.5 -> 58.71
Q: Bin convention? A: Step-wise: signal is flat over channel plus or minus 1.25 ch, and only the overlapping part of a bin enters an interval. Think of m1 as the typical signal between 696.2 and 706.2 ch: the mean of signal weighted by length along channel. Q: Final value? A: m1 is 60.3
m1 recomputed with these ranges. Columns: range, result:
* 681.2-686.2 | 45.5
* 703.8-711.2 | 66.9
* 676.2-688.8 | 48.9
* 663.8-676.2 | 63.5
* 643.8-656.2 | 63.4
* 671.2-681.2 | 59.2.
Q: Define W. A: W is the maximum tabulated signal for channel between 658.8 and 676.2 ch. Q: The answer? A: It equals 69.08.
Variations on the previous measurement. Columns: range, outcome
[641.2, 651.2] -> 64.6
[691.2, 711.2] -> 69.13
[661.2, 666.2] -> 64.54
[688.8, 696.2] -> 44.07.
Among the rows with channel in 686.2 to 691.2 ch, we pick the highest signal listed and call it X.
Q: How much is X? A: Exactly 42.92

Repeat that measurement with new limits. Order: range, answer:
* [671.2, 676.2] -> 61.51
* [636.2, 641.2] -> 60.43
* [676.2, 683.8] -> 59.32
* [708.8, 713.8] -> 68.02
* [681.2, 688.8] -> 47.57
